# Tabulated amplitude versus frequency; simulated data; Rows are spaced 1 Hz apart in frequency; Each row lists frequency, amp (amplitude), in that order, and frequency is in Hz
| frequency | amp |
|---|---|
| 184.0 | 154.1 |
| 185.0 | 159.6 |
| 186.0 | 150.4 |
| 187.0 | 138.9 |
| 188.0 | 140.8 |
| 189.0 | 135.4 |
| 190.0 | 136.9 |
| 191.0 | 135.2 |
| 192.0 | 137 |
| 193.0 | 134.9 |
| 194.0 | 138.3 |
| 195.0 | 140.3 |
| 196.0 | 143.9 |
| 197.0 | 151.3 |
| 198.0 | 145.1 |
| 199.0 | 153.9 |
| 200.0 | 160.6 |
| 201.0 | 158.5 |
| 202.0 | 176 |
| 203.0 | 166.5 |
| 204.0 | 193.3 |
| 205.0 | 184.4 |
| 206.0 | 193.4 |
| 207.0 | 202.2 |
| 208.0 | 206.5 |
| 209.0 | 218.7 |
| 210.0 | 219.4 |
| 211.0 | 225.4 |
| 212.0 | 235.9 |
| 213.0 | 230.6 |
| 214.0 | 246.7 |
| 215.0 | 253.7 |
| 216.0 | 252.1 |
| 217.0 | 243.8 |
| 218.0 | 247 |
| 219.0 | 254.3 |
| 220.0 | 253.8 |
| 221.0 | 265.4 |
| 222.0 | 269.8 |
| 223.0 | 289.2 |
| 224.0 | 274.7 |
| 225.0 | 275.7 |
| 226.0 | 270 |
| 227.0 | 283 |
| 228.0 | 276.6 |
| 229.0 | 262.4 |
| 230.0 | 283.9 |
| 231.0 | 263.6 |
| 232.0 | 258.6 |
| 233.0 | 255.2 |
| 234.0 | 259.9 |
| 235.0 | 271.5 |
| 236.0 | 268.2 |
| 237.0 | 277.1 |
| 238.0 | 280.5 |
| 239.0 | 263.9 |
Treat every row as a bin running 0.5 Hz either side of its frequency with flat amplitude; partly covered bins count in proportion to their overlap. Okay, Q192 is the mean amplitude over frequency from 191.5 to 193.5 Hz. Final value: 136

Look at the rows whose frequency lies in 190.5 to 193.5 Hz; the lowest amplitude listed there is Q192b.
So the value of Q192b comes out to 134.9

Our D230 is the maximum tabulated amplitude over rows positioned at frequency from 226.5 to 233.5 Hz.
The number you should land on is 283.9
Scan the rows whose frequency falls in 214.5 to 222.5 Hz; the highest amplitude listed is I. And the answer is 269.8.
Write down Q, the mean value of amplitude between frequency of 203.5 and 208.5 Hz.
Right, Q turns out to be 196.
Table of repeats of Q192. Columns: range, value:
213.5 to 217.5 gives 249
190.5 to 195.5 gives 137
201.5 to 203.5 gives 171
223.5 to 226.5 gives 273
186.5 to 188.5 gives 140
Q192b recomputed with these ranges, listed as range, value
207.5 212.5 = 206.5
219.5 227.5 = 253.8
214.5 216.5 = 252.1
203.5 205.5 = 184.4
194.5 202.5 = 140.3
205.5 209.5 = 193.4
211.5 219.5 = 230.6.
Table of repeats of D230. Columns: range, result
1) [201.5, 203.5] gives 176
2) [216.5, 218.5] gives 247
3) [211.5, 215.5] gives 253.7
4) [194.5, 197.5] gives 151.3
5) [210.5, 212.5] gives 235.9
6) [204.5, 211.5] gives 225.4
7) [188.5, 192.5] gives 137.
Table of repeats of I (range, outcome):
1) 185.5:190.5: 150.4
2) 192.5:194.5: 138.3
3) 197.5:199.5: 153.9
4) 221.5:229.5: 289.2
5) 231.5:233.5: 258.6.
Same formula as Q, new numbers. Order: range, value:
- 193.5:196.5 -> 141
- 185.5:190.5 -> 140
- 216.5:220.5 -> 250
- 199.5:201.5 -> 160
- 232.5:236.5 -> 264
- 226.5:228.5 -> 280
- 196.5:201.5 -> 154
